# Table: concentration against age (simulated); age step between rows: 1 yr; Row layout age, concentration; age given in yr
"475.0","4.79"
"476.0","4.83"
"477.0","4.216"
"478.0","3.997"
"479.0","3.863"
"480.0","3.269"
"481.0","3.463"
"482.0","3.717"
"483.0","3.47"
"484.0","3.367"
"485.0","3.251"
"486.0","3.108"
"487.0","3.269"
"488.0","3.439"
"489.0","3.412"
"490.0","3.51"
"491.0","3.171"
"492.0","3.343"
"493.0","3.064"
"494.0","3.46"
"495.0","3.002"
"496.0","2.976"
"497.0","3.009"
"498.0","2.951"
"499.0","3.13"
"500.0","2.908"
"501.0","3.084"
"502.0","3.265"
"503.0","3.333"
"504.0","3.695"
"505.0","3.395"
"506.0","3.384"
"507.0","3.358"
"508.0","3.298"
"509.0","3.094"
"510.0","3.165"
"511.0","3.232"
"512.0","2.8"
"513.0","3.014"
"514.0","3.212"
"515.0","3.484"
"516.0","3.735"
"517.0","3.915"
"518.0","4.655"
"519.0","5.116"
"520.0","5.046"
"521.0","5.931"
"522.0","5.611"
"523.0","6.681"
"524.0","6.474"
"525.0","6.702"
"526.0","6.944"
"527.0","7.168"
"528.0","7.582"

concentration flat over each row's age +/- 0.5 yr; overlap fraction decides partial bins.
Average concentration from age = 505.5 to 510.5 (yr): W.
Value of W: 3.26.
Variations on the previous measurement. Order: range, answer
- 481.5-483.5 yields 3.59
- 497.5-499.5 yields 3.04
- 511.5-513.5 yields 2.91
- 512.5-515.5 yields 3.24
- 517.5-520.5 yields 4.94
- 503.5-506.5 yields 3.49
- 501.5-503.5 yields 3.3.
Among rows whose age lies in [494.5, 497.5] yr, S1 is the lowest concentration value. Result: 2.976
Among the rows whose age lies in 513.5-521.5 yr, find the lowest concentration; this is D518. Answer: 3.212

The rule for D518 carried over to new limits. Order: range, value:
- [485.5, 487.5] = 3.108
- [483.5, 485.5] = 3.251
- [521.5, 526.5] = 5.611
